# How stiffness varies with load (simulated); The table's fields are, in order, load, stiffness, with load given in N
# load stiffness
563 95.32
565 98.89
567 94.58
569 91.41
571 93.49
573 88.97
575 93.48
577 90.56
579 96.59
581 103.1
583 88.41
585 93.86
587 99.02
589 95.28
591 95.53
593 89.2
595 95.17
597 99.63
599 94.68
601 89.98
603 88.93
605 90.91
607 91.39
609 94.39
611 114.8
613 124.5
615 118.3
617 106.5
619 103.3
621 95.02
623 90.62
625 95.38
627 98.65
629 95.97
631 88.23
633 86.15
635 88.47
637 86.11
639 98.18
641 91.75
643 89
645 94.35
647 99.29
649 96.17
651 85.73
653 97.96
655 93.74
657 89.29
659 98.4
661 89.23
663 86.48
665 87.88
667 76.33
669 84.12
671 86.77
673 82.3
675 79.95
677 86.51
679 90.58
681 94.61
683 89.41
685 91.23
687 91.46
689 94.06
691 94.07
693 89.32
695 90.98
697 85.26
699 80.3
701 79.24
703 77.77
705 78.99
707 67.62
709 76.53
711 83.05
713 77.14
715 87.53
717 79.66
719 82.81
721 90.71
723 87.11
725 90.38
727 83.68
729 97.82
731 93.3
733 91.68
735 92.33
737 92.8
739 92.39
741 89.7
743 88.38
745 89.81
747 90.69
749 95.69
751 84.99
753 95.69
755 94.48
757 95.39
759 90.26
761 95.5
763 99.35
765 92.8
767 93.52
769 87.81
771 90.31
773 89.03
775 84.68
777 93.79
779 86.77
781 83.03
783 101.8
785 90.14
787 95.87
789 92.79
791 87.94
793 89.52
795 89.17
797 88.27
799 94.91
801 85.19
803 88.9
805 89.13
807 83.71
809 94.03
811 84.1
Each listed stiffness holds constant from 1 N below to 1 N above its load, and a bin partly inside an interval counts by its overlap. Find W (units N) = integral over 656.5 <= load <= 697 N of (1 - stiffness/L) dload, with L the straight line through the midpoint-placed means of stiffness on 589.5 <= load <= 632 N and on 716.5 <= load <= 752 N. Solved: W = 2.2 N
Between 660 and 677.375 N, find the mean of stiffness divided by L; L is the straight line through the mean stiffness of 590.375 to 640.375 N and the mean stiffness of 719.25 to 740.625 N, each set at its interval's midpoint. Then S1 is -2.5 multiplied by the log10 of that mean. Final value 0.12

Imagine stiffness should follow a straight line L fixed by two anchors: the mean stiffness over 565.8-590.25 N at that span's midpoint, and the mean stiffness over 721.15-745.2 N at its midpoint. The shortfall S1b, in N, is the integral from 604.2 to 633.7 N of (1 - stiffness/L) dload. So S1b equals -2.1 N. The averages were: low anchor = 94.1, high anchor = 90.8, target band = 99.8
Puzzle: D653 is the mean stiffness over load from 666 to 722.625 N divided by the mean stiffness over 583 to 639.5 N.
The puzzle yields 0.88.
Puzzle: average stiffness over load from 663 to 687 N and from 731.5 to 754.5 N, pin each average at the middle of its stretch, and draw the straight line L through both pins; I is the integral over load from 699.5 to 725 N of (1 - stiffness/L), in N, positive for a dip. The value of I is 2.3 N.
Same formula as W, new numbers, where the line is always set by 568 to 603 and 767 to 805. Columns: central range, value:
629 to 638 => 0.46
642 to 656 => -0.16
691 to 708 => 1.81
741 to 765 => -0.51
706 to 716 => 1.43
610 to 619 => -2.05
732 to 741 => -0.10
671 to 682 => 0.64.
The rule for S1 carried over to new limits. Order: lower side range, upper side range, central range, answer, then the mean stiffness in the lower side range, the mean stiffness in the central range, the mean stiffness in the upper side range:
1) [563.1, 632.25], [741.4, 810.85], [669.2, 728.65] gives 0.099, 96.7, 85.3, 90.9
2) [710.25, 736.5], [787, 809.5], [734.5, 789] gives -0.038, 87.6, 91.8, 89.6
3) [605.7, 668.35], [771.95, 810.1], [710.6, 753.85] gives 0.034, 95.1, 89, 89.9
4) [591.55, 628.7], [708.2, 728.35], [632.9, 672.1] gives 0.033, 98.9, 90.3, 84.2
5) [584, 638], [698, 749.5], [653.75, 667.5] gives 0.031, 96.7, 89.4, 85.9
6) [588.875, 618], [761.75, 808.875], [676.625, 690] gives 0.048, 99.4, 91.3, 90.5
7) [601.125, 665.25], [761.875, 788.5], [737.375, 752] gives 0.024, 95.5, 90.3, 91.5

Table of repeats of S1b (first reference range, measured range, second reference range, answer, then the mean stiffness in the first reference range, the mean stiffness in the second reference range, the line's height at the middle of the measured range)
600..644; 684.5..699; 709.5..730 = -0.21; 96.7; 85.8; 88.9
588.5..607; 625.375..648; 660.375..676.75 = -1.10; 93.1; 84.1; 88.2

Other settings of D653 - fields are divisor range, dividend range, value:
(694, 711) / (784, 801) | 1.14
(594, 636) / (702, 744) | 0.88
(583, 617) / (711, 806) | 0.92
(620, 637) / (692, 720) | 0.88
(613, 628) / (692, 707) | 0.80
